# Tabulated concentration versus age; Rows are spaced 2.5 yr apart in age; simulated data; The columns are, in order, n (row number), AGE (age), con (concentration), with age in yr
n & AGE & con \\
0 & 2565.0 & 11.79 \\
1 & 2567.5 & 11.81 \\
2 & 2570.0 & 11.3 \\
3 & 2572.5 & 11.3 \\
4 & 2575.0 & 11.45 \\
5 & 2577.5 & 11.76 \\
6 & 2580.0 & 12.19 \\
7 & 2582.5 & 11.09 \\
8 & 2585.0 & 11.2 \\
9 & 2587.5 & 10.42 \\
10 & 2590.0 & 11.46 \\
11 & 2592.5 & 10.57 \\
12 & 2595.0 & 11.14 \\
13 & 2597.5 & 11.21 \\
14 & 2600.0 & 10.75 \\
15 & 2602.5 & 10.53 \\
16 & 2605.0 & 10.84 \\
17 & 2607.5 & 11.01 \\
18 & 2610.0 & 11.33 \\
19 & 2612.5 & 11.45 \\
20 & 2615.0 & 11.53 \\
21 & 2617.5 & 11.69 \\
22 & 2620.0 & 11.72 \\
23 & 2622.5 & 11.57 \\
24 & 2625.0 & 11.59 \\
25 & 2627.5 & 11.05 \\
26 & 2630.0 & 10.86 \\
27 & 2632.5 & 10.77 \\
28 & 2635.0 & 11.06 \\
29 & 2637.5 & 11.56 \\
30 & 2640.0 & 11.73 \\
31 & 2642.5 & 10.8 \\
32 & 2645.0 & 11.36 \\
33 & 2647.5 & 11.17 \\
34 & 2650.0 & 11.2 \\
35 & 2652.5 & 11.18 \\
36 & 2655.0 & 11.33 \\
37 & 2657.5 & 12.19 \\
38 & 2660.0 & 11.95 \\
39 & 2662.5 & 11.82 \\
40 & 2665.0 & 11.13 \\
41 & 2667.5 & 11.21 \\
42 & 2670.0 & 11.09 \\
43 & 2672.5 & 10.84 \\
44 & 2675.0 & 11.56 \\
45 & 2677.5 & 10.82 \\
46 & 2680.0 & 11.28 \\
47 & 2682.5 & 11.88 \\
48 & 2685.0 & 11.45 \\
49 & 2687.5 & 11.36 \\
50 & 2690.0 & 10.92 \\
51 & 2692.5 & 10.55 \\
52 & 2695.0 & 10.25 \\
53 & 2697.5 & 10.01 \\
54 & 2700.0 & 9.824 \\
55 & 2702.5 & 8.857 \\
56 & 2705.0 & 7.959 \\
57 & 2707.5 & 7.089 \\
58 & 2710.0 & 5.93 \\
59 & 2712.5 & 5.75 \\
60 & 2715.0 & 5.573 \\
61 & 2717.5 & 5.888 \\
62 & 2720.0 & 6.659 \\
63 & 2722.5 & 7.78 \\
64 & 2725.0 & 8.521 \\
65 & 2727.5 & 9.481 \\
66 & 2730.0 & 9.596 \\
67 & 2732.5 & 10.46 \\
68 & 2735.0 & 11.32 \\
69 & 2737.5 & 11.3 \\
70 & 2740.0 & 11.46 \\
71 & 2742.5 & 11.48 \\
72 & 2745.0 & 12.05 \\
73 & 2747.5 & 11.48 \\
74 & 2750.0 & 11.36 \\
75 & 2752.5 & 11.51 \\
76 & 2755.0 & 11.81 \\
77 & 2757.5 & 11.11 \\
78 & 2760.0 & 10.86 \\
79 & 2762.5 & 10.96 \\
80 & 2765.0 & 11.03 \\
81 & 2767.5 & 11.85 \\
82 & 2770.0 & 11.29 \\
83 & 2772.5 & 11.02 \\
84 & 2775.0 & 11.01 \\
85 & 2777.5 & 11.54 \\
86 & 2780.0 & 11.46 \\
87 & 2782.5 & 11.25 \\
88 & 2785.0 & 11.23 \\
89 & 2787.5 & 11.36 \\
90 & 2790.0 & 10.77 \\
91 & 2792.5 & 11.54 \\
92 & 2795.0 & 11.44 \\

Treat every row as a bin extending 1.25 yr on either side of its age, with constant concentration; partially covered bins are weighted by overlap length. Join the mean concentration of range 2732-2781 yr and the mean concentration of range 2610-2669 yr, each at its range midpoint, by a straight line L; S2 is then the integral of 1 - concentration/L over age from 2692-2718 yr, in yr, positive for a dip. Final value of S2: 7.8 yr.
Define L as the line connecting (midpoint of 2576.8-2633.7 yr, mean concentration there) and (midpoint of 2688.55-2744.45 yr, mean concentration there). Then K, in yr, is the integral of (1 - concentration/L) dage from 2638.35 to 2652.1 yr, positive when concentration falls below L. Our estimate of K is -1.1 yr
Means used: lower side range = 11.2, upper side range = 8.99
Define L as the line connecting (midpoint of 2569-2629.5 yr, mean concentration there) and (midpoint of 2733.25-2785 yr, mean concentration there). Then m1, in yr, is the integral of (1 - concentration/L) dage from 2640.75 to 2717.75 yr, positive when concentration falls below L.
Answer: 7.5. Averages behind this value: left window 11.3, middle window 10.2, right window 11.3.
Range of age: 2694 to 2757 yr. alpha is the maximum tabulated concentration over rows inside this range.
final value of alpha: 12.05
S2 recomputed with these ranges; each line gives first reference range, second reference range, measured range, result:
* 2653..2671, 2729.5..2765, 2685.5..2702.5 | 1.50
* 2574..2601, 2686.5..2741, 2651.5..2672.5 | -3.41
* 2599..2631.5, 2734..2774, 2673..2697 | 0.47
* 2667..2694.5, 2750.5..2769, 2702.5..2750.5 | 9.73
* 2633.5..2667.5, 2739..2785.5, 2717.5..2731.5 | 3.88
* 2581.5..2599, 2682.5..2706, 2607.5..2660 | -3.31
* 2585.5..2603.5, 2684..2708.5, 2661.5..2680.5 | -2.09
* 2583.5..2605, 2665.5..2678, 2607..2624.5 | -0.84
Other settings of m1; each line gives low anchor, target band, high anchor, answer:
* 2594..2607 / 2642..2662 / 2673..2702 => -1.05 yr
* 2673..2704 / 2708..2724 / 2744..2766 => 6.76 yr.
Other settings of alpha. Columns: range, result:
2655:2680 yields 12.19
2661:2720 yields 11.88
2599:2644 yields 11.73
